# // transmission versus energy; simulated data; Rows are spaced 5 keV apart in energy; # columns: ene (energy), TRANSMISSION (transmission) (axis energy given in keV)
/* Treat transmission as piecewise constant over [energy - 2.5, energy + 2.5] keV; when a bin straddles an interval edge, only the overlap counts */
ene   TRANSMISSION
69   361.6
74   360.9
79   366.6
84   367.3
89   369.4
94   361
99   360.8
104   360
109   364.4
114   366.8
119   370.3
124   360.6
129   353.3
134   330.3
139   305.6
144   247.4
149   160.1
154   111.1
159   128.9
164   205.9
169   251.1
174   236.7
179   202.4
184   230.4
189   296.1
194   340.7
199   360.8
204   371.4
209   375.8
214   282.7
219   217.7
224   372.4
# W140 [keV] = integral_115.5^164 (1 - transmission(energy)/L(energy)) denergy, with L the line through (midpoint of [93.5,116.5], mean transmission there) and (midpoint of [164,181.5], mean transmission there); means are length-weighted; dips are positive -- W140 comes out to 6.1 keV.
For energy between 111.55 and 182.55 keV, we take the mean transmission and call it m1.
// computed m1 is 259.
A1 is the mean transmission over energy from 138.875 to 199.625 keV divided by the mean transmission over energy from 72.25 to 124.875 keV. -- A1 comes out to 0.63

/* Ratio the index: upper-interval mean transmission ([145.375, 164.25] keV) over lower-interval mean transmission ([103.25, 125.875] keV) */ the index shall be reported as 0.41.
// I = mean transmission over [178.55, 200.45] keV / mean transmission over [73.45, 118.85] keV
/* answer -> 0.8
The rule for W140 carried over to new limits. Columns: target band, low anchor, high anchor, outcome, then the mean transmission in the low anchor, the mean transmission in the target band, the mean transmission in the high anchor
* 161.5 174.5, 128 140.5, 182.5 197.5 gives 3.3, 329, 230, 298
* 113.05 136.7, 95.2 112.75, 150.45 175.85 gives -4.4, 362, 355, 184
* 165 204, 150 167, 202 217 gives -4.8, 153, 278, 338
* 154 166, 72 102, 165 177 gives 4.7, 364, 154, 237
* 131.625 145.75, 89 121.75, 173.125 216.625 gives 1.8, 364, 297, 302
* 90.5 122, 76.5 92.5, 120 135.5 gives -0.4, 367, 364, 351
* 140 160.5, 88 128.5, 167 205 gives 9.4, 363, 174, 283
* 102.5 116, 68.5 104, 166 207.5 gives -0.7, 364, 364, 287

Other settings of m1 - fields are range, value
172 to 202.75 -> 282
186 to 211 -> 346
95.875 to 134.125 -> 360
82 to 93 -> 367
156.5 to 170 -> 189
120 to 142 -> 338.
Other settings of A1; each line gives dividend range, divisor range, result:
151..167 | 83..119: 0.42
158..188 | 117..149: 0.69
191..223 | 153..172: 1.81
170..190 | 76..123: 0.65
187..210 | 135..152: 1.44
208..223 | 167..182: 1.27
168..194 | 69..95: 0.69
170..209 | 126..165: 1.27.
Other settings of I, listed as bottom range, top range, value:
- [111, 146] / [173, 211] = 0.91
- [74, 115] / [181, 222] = 0.85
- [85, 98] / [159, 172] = 0.57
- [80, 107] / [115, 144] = 0.93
